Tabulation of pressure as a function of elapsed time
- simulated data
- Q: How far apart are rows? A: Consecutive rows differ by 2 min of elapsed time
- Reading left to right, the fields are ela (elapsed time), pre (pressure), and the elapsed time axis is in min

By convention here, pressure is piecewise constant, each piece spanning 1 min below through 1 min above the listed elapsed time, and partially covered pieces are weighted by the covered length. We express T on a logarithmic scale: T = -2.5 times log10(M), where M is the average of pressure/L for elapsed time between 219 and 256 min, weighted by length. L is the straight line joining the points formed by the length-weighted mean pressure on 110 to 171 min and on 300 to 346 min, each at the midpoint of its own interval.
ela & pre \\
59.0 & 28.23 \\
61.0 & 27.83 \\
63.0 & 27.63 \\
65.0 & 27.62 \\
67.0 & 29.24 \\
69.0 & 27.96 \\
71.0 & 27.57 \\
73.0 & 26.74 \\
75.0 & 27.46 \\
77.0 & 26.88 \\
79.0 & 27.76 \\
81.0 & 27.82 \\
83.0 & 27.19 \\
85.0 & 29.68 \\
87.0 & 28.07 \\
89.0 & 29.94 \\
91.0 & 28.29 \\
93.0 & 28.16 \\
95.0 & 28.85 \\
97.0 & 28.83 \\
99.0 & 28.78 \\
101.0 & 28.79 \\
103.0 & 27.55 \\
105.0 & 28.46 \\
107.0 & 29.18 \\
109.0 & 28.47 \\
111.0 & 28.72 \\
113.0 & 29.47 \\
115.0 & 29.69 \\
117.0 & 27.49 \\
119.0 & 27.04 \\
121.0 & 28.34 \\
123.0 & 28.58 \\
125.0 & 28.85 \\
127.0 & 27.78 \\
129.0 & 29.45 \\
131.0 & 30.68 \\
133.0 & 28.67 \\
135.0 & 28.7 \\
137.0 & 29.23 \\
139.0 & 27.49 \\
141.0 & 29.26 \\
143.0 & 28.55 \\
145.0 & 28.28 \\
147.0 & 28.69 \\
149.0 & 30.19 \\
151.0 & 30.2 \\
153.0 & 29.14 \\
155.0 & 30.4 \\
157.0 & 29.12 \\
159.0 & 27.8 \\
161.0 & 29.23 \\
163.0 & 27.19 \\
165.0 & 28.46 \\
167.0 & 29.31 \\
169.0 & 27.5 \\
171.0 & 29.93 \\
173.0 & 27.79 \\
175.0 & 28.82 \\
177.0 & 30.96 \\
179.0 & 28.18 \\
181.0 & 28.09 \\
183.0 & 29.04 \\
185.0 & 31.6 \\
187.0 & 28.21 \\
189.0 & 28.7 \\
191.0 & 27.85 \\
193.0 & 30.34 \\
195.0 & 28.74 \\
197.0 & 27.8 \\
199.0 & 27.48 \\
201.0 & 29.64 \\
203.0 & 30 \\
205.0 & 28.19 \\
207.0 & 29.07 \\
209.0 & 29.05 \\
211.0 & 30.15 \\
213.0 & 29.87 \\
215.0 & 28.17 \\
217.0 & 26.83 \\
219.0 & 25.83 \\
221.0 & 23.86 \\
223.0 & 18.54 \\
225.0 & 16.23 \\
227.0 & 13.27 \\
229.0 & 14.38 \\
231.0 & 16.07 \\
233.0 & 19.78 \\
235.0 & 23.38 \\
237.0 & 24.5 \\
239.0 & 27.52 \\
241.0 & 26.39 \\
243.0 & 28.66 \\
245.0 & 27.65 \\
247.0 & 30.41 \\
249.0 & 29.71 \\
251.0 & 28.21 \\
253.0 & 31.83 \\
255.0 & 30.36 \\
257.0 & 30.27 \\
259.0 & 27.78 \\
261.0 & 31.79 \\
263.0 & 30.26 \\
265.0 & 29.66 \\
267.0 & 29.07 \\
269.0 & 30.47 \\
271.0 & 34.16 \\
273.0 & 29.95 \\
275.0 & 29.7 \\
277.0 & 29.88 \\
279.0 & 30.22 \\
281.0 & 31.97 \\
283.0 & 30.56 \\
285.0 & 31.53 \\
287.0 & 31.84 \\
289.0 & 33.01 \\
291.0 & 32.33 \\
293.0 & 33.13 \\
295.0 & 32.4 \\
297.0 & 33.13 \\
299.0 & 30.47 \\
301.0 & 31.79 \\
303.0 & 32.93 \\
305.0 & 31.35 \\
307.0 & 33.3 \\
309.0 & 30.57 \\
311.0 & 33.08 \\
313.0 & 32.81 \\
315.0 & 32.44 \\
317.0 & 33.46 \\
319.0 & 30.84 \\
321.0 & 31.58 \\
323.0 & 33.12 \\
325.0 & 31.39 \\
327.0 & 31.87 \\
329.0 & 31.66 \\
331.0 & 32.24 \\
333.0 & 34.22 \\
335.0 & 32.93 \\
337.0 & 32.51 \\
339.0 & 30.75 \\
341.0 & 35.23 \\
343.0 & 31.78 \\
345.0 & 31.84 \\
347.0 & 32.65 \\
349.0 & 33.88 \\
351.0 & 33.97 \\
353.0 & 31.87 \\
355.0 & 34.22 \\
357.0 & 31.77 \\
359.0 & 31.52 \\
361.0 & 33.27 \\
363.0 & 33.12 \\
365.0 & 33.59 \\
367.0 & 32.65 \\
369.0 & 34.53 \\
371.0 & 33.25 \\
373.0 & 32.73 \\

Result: 0.27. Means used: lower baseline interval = 28.8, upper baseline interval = 32.3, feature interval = 24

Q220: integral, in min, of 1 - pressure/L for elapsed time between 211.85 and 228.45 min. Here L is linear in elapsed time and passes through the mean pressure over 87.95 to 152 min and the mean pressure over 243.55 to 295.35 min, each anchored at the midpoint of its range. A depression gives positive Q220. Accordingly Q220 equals 4.1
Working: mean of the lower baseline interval 28.8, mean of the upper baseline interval 30.7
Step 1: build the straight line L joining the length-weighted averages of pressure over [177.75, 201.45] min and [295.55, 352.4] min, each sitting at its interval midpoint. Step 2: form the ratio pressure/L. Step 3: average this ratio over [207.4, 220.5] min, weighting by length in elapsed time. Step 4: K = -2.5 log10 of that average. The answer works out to 0.05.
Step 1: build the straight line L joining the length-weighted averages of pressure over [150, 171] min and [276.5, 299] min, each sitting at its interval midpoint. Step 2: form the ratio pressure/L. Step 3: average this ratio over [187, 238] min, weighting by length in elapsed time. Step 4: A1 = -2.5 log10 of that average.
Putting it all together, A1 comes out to 0.19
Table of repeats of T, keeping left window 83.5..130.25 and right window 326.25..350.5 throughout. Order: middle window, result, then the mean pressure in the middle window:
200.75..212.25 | 0.04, 29.3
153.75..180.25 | 0.03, 28.8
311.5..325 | 0.00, 32.3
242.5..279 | 0.05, 30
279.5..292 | 0.00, 31.8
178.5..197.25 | 0.04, 28.9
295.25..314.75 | 0.00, 32.2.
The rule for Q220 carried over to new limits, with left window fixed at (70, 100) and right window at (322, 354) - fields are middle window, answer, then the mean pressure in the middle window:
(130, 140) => 0.02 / 29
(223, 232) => 4.48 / 15.4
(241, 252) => 0.82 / 28.7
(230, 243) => 3.14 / 23.4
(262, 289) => 0.61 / 30.8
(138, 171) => 0.60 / 28.8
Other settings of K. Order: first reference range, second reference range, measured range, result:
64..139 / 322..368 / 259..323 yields 0.01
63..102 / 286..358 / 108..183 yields 0.02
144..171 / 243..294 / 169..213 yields 0.02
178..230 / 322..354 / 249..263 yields -0.04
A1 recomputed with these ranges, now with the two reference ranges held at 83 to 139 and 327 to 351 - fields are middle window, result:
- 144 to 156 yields -0.004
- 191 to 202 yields 0.055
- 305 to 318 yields -0.009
